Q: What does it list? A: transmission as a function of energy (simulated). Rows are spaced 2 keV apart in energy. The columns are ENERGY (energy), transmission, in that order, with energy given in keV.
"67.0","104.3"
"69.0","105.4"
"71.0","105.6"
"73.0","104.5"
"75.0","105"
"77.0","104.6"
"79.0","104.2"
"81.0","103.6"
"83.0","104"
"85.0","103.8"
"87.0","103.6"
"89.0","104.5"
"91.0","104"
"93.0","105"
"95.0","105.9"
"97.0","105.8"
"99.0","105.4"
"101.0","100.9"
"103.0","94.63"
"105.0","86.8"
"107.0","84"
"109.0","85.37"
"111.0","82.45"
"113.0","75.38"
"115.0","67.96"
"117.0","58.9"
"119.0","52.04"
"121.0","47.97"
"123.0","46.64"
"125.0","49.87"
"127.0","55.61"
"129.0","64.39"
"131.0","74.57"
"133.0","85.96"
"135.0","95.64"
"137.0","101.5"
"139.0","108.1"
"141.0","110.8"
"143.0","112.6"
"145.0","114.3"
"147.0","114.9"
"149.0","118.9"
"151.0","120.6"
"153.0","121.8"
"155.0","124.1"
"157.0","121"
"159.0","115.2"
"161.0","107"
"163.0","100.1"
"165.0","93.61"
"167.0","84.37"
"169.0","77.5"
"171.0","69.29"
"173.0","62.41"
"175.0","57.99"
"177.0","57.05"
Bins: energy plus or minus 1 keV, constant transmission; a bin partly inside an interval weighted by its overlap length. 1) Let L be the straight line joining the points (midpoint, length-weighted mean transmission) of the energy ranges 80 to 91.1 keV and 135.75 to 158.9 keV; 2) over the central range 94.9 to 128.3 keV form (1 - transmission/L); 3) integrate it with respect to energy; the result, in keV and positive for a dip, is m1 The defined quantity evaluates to 10.0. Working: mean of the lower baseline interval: 104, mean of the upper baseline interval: 115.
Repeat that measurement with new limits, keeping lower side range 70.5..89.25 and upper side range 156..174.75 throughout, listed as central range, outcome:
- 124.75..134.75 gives 2.8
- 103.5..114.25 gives 1.8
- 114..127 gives 5.8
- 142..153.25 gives -2.8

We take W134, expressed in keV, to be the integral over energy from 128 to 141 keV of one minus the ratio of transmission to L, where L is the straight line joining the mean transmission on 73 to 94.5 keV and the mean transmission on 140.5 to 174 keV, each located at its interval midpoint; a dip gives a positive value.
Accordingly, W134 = 1.7 keV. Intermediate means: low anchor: 104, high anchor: 104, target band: 90.1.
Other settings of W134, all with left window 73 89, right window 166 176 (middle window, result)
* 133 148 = -4.6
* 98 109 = 0.3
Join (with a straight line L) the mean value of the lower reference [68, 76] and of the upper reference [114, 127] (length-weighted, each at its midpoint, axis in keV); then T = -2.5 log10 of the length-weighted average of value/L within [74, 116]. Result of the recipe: -0.207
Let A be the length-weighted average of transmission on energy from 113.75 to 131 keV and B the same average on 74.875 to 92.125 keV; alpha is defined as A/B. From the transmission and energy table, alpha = 0.5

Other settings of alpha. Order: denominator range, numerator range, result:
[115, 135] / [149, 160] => 1.95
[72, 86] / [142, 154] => 1.12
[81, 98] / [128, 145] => 0.91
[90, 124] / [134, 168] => 1.32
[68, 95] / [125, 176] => 0.91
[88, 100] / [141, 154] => 1.11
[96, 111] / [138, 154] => 1.23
